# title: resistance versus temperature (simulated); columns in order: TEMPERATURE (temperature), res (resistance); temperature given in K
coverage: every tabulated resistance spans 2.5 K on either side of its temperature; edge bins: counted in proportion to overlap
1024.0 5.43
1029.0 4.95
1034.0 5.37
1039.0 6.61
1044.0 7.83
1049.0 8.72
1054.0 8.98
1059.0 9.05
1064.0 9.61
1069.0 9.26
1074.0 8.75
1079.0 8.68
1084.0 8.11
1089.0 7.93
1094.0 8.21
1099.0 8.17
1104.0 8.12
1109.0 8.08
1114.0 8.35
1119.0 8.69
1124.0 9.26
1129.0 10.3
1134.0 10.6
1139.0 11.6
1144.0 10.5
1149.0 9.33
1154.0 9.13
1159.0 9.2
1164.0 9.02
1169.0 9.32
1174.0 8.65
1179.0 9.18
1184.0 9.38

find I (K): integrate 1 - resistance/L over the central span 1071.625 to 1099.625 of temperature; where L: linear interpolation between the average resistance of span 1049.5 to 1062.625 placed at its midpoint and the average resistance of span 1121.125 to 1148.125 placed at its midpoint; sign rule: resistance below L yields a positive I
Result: 3.5 K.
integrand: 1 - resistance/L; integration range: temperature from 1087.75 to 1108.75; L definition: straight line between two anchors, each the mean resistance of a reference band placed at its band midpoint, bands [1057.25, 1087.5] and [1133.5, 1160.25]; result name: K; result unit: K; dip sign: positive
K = 2.6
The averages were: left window 8.87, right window 10.1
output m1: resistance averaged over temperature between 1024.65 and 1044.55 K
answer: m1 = 5.96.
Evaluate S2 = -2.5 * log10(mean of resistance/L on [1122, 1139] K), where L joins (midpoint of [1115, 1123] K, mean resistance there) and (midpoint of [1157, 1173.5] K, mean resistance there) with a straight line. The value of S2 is -0.17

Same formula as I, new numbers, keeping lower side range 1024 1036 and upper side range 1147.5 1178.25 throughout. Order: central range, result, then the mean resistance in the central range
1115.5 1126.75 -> -1.5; 8.95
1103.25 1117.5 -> -1.2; 8.23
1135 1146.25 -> -3.4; 11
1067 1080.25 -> -4.9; 8.9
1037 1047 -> -3.2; 7.33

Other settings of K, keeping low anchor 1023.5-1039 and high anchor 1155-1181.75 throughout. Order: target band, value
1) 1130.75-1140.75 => -3.4 K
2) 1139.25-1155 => -2.7 K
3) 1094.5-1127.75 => -4.1 K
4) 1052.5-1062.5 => -4.8 K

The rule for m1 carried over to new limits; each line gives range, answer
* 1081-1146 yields 9.06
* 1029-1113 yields 8.12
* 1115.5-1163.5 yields 9.78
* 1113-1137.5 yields 9.59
